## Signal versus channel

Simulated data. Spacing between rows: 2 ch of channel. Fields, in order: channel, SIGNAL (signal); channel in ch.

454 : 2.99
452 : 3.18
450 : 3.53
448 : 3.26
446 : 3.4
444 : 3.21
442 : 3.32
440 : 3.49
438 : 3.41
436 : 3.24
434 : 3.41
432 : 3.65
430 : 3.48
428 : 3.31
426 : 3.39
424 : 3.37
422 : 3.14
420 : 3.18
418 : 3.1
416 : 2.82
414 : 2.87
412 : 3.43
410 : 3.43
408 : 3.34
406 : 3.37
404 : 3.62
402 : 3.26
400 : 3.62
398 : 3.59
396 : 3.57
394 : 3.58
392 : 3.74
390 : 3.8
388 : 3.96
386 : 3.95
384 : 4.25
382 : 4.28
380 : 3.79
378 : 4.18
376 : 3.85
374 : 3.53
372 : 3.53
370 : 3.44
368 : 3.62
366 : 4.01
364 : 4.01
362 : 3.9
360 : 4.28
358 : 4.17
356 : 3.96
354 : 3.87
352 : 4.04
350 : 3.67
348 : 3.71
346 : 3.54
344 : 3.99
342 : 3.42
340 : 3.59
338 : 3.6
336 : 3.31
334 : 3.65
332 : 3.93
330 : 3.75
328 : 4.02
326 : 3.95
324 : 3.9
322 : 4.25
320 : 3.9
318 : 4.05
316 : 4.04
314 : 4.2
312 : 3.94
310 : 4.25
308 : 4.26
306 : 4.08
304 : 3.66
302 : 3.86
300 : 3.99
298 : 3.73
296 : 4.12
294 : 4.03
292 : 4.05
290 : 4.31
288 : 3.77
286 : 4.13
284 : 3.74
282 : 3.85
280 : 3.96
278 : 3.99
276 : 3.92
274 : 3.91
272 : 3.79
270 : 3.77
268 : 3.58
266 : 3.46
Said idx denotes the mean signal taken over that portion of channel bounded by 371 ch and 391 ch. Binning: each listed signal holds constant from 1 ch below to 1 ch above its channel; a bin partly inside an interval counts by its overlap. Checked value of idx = 3.91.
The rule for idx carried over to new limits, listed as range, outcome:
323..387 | 3.83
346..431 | 3.64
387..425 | 3.41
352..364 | 4.03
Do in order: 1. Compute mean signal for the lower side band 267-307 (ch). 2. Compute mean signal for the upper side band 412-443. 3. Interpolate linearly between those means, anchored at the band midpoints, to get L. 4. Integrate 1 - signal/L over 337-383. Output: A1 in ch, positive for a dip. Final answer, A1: -3.1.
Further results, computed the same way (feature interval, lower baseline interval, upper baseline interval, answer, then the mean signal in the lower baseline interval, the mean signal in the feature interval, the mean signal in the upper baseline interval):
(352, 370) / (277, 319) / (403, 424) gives -1.84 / 4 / 3.95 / 3.24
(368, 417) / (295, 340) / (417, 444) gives -1.08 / 3.92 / 3.62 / 3.34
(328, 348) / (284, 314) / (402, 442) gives 0.66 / 4.01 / 3.66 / 3.32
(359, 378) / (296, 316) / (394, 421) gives -1.19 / 4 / 3.82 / 3.33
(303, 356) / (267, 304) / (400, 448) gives -2.09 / 3.91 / 3.87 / 3.32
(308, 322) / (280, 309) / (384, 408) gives -0.66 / 3.97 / 4.09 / 3.65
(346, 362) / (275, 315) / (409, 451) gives -1.02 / 3.99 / 3.93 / 3.31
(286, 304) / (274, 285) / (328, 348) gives -0.66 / 3.89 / 3.97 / 3.66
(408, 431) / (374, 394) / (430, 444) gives 2.23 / 3.94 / 3.23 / 3.41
